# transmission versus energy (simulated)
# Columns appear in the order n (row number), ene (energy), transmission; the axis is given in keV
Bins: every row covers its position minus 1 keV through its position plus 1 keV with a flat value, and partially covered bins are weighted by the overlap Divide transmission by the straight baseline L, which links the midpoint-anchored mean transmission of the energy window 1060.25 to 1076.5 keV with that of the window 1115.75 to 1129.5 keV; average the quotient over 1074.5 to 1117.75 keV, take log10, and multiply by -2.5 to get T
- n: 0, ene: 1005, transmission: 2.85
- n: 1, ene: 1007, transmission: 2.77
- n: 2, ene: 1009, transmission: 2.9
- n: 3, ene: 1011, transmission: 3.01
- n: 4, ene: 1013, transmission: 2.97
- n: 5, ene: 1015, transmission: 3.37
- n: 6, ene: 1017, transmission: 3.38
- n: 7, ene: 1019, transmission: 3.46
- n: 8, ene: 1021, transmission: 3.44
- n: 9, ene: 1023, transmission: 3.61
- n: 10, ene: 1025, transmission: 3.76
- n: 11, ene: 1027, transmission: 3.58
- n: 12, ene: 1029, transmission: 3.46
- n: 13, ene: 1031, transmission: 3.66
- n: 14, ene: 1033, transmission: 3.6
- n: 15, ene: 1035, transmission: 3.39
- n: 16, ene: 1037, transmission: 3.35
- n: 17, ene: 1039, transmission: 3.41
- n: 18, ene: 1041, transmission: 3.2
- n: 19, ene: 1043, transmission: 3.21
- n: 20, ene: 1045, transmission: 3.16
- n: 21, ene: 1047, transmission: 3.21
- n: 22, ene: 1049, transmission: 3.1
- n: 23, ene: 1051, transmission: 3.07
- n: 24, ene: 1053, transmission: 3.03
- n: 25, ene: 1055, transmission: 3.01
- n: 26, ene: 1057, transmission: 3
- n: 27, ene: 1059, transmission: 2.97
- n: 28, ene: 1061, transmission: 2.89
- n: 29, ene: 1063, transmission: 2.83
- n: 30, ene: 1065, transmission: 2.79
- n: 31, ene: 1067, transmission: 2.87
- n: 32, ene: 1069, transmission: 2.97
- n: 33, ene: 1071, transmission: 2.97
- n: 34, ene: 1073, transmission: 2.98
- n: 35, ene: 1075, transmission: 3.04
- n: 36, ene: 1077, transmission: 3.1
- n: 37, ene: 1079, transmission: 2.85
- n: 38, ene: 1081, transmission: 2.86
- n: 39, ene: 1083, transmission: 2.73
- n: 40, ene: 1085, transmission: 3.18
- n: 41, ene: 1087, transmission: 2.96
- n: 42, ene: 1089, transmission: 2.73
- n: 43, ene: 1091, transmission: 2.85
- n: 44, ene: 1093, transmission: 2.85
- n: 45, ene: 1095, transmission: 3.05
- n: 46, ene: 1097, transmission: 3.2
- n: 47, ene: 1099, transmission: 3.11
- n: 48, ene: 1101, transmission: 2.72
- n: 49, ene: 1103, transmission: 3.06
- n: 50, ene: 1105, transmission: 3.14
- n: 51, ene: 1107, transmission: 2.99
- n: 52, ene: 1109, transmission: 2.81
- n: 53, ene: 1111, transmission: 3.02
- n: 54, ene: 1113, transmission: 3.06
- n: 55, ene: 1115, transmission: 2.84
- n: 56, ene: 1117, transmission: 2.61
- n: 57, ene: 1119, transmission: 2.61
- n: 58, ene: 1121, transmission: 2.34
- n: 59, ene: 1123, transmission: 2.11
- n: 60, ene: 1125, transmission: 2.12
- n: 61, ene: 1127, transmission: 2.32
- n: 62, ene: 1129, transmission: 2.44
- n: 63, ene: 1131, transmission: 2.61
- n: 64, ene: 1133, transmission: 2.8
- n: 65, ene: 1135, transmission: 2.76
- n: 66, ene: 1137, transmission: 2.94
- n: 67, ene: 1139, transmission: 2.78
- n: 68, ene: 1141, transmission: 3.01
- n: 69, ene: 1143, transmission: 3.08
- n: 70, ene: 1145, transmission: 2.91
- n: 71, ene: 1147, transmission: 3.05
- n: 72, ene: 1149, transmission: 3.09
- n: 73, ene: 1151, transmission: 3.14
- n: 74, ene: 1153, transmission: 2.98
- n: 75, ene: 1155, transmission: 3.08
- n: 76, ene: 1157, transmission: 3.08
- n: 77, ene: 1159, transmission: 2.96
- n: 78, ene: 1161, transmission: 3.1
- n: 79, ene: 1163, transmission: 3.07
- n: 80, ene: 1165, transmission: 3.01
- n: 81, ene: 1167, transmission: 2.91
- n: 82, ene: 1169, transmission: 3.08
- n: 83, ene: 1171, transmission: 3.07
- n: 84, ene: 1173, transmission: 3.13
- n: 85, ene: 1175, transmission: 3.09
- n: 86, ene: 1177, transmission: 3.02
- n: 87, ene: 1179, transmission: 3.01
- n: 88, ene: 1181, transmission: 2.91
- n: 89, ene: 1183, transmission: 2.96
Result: -0.12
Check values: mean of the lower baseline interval 2.92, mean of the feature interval 2.94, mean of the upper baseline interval 2.37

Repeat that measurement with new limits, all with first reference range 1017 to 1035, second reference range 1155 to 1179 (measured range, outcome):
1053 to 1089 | 0.16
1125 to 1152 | 0.12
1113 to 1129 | 0.29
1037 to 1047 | 0.08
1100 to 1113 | 0.10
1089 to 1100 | 0.11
